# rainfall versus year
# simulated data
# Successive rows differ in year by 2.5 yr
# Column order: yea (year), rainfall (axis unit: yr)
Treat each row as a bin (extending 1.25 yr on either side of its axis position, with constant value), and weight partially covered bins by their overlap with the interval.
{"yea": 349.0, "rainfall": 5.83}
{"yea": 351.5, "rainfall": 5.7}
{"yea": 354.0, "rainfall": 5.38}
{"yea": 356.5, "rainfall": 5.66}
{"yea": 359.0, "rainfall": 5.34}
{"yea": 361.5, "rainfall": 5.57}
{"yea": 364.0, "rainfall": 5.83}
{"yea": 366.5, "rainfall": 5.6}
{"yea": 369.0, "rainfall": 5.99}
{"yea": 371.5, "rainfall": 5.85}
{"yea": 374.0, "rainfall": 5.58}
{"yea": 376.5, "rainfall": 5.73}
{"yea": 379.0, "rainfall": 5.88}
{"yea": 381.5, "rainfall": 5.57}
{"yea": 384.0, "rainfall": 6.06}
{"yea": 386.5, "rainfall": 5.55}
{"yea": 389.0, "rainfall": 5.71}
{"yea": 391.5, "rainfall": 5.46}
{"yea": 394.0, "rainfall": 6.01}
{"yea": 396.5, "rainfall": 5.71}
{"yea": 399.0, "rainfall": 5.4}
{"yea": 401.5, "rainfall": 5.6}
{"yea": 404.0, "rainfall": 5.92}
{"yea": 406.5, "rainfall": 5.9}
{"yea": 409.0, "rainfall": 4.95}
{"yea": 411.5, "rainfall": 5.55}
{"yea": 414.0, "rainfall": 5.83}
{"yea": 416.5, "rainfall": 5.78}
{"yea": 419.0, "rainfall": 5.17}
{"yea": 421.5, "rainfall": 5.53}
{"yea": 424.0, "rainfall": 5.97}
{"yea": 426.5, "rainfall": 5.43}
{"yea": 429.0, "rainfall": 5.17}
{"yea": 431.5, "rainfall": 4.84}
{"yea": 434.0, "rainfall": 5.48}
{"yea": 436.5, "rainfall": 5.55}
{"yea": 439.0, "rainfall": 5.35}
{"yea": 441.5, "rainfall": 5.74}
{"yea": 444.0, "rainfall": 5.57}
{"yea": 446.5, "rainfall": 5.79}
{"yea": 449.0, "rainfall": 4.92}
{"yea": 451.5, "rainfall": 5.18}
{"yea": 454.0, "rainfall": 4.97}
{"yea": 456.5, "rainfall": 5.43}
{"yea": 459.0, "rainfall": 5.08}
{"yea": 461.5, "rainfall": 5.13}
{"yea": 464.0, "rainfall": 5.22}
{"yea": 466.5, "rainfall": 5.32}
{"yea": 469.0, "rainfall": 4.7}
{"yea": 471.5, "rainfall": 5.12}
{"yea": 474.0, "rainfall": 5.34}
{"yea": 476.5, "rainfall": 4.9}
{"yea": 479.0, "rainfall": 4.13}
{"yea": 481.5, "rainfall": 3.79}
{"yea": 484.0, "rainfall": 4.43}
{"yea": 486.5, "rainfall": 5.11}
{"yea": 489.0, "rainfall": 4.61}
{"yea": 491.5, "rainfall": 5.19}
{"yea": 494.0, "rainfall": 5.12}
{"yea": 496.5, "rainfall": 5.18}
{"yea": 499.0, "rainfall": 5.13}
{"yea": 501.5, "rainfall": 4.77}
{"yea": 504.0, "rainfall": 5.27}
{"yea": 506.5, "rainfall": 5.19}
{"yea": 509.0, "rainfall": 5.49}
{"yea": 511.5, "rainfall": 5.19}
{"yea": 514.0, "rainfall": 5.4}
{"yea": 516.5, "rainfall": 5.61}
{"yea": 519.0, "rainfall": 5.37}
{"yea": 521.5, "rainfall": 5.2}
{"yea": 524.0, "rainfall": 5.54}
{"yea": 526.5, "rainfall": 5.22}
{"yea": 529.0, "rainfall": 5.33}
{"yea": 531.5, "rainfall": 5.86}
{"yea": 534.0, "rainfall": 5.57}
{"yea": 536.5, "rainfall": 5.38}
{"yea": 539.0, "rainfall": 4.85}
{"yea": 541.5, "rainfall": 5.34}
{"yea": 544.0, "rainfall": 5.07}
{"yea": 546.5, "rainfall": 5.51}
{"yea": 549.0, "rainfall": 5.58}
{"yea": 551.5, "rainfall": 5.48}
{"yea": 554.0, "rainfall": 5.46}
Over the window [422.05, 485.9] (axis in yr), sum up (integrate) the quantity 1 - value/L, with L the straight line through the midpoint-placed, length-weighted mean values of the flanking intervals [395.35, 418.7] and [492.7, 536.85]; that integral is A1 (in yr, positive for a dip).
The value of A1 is 4.0 yr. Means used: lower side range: 5.61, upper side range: 5.32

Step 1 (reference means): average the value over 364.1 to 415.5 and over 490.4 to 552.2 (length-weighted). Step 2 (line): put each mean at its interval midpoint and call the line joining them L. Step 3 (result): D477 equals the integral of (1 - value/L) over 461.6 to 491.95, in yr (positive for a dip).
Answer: 3.5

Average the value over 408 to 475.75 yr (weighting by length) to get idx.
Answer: 5.34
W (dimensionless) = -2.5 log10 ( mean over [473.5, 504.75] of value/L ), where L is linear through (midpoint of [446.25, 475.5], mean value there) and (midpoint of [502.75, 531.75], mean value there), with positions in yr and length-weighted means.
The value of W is 0.10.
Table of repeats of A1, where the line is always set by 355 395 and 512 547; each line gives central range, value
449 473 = 1.7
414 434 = 0.6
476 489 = 2.4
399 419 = 0.1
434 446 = 0.0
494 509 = 0.8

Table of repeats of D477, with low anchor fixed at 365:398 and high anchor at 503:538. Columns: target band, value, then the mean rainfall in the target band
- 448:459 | 0.87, 5.12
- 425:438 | 0.72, 5.31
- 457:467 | 0.63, 5.2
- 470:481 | 1.43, 4.79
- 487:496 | 0.77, 5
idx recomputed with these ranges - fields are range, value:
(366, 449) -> 5.6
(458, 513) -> 4.97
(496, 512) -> 5.17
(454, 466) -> 5.2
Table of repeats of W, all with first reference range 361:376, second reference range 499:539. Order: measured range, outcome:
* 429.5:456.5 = 0.04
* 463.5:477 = 0.07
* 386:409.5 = 0.00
